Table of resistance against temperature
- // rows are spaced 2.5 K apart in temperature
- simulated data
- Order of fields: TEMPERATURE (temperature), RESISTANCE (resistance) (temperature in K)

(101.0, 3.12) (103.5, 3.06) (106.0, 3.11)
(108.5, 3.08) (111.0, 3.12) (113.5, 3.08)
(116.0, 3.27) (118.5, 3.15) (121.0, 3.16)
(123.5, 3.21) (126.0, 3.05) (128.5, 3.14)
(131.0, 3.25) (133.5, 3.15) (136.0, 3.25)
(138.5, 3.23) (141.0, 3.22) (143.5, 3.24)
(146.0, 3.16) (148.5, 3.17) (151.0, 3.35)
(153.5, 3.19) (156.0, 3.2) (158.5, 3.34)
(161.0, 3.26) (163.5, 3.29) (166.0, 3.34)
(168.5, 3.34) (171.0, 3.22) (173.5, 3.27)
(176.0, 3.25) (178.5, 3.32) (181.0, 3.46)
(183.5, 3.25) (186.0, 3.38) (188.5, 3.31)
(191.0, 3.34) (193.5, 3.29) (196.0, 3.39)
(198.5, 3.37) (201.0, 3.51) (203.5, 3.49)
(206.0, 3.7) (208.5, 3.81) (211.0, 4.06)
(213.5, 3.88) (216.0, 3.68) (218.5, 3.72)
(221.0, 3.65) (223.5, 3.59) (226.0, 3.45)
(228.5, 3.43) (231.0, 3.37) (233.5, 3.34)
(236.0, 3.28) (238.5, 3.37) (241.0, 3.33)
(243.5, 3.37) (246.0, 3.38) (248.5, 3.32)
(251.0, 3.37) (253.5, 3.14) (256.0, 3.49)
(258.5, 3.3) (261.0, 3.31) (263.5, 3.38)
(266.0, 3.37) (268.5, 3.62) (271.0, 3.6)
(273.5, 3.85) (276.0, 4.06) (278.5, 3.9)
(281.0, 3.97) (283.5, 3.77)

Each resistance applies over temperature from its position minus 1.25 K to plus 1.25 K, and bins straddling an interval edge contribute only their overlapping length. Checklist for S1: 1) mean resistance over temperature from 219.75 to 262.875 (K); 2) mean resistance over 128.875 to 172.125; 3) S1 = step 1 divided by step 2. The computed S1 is 1.04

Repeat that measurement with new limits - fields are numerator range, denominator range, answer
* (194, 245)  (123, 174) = 1.09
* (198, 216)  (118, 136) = 1.17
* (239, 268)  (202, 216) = 0.89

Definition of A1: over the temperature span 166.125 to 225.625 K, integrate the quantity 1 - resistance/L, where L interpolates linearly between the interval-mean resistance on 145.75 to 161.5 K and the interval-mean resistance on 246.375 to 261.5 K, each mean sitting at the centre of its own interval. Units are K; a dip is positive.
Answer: -3.8 K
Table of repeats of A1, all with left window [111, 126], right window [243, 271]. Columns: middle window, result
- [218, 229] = -0.8 K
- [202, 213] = -1.6 K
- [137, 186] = -0.7 K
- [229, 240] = 0.0 K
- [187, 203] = -0.5 K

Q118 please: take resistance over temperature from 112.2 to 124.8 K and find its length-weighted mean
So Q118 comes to 3.17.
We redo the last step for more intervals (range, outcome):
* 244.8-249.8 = 3.35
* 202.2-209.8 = 3.67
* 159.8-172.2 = 3.29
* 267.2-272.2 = 3.61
